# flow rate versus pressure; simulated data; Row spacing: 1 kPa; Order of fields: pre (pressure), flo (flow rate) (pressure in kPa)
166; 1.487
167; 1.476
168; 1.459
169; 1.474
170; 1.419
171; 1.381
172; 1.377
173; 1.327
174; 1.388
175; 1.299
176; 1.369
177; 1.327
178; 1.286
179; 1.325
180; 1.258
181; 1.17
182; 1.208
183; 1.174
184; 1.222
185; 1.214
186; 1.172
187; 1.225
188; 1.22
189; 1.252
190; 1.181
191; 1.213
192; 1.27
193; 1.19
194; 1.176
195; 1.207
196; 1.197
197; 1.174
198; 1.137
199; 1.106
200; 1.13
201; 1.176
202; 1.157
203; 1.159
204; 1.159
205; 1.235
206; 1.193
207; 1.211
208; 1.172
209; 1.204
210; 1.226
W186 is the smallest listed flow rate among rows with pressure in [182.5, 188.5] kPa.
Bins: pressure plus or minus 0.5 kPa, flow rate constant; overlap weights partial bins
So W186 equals 1.172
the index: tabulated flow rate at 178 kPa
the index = 1.286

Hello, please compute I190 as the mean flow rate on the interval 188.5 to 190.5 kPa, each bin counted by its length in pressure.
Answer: 1.22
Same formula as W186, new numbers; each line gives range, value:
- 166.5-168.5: 1.459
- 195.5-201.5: 1.106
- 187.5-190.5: 1.181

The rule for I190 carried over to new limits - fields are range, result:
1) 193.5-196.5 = 1.19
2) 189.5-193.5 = 1.21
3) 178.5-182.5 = 1.24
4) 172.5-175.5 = 1.34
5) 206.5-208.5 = 1.19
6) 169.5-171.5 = 1.4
